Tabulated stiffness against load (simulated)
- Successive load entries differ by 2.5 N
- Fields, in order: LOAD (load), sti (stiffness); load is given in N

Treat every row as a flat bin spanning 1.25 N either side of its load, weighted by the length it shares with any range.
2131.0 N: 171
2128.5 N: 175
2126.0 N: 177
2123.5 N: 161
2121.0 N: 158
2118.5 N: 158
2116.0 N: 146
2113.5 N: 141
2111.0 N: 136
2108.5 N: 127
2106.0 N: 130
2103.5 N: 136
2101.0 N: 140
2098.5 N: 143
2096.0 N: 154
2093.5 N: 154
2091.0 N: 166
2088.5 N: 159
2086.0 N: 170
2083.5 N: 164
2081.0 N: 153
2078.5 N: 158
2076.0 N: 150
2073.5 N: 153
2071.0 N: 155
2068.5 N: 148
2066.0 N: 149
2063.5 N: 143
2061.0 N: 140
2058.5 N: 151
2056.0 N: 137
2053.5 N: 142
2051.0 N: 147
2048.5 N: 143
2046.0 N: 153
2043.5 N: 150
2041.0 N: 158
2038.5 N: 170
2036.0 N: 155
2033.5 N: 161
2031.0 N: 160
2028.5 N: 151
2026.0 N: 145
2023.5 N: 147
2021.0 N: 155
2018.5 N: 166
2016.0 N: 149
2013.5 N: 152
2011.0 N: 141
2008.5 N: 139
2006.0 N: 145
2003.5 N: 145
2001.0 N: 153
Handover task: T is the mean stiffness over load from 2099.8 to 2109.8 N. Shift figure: 133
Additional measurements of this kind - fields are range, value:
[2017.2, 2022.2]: 160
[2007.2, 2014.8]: 144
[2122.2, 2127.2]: 169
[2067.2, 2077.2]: 151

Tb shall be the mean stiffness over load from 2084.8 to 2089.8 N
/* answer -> 164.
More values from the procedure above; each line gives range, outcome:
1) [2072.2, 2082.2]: 154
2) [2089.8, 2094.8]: 160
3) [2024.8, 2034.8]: 154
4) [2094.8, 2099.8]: 148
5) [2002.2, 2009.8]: 143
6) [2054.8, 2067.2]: 144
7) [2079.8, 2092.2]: 162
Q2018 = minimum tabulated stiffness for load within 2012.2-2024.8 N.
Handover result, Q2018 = 147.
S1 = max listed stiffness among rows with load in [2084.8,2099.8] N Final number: 170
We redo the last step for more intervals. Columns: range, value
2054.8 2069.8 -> 151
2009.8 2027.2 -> 166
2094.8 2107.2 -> 154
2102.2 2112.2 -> 136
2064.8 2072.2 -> 155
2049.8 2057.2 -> 147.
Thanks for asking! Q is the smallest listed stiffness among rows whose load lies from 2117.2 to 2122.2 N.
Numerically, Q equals 158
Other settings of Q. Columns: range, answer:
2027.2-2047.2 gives 150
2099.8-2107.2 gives 130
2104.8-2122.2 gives 127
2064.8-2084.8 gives 148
